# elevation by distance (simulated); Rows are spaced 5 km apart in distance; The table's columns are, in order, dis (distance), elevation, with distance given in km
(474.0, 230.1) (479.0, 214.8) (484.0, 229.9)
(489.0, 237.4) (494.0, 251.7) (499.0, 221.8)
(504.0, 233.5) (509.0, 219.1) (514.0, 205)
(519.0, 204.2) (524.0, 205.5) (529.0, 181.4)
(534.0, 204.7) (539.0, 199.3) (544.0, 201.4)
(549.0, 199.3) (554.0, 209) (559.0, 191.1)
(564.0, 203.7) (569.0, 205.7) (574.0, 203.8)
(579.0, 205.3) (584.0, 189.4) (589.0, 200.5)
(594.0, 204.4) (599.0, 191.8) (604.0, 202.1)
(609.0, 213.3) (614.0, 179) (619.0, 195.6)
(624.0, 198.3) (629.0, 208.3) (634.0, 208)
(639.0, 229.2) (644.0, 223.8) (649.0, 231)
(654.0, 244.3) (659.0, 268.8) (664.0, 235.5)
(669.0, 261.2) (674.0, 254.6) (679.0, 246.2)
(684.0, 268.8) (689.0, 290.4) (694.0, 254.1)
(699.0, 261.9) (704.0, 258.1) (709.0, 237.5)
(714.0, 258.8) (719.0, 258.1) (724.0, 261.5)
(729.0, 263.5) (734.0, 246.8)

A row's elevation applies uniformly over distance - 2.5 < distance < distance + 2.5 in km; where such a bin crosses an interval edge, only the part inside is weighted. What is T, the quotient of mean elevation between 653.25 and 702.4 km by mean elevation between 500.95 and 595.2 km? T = 1.3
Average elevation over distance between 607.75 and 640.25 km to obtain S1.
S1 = 203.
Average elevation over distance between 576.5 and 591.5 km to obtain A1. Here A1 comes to 198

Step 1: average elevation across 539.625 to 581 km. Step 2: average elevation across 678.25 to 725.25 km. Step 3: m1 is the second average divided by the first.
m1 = 1.29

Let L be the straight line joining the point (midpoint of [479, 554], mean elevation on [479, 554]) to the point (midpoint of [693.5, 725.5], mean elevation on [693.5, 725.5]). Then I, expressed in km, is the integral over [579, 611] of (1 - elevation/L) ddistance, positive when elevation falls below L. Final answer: 4.2 km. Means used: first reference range 214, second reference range 256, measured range 200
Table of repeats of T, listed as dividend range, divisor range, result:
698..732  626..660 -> 1.12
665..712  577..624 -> 1.31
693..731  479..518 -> 1.13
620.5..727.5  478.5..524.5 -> 1.10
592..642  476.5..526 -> 0.91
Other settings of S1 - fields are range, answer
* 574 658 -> 209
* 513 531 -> 199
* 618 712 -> 242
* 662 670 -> 247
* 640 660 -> 239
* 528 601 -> 200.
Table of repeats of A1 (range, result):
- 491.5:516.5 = 226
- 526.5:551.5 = 197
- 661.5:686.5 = 253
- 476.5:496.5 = 233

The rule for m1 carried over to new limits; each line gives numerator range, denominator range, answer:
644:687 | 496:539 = 1.20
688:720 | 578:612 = 1.29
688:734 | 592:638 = 1.29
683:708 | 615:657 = 1.22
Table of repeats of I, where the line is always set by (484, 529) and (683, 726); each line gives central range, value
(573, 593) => 3.1 km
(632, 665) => 1.9 km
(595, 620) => 4.6 km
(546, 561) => 1.9 km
